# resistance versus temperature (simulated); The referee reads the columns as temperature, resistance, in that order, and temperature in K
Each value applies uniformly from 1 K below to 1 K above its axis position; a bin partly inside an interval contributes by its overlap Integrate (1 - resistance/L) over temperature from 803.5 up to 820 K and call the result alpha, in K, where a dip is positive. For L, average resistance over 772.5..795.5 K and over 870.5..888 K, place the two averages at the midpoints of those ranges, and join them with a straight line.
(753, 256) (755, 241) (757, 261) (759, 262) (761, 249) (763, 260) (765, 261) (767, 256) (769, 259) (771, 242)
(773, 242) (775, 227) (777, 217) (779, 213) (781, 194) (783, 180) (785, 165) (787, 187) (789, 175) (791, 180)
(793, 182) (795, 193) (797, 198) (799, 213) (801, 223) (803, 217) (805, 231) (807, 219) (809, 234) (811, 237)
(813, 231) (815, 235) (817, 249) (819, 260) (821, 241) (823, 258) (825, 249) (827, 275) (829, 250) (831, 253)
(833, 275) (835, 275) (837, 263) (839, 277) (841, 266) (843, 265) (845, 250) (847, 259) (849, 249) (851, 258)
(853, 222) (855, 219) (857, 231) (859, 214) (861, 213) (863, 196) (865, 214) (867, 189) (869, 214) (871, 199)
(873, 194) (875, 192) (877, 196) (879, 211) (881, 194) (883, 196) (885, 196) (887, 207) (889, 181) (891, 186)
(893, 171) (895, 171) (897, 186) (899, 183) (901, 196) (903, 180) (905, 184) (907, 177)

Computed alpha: -3.4 K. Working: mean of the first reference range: 195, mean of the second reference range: 198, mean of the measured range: 236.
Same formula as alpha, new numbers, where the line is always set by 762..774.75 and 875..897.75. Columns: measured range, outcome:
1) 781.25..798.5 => 4.1 K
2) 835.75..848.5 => -3.0 K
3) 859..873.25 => -0.2 K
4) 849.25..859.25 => -1.2 K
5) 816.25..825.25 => -1.1 K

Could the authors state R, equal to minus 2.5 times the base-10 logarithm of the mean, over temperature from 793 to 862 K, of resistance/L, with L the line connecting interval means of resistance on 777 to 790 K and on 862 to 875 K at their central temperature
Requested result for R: -0.23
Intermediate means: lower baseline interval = 188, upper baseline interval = 200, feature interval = 240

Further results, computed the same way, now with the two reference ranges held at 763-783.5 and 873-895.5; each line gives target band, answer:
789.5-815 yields 0.04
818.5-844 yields -0.24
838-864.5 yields -0.18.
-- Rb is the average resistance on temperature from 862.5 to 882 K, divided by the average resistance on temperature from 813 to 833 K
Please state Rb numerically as 0.8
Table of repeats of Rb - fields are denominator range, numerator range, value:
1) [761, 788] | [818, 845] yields 1.17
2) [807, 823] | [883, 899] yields 0.77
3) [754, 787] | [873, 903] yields 0.82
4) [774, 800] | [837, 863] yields 1.25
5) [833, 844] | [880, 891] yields 0.72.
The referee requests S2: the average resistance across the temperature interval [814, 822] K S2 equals 246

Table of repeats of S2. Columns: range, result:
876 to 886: 199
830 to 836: 268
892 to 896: 171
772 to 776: 234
